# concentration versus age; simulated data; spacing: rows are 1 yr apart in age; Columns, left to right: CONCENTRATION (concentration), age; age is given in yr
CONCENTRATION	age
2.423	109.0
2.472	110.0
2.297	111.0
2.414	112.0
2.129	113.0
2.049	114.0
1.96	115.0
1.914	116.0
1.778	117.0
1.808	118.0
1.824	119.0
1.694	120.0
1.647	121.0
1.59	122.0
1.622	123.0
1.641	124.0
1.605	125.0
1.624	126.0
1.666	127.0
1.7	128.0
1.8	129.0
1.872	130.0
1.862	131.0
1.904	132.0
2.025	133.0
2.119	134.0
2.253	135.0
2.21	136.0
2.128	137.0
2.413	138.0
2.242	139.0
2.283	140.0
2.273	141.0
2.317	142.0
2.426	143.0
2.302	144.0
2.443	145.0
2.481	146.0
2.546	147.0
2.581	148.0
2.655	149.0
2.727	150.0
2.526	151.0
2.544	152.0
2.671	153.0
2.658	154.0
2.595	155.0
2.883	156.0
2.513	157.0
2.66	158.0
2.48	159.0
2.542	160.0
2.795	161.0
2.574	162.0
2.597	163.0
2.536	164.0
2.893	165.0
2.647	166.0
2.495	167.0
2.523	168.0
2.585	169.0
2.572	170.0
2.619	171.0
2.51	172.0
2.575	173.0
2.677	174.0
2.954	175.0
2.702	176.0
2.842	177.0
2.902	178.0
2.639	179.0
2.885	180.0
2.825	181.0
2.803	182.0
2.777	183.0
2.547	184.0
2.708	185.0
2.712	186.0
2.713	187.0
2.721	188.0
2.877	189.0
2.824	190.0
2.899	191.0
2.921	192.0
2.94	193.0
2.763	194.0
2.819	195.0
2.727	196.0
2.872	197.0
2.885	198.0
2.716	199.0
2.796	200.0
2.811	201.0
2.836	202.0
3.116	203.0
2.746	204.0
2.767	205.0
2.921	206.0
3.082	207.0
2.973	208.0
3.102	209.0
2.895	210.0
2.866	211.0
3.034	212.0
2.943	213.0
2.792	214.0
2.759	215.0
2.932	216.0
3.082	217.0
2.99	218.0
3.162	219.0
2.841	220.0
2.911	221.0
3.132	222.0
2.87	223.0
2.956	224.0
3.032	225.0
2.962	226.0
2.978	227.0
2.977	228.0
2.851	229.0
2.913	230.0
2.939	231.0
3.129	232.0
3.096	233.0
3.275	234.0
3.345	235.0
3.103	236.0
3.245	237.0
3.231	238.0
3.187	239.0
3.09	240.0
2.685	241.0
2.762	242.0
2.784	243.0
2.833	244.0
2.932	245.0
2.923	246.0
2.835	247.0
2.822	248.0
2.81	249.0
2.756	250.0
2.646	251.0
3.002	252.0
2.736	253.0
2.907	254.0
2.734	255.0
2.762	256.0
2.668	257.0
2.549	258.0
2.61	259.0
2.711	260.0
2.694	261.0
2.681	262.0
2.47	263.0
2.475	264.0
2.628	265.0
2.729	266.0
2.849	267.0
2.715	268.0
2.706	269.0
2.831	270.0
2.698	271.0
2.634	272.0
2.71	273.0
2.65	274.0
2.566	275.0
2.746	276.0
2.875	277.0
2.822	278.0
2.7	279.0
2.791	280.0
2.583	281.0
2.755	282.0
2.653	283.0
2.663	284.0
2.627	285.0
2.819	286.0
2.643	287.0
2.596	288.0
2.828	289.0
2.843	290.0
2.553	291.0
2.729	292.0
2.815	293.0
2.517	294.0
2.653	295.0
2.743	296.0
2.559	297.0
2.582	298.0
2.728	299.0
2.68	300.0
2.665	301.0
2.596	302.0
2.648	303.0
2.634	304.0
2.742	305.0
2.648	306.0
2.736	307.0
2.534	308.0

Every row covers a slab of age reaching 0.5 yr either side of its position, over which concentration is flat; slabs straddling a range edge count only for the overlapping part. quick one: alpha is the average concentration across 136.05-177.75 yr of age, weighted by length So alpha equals 2.56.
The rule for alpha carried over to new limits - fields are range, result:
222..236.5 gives 3.03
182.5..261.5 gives 2.89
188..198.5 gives 2.85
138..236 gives 2.77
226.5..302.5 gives 2.78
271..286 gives 2.7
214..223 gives 2.96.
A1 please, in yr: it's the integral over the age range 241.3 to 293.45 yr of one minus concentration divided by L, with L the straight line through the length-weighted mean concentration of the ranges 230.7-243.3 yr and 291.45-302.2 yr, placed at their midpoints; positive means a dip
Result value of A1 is 2.4 yr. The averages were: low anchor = 3.07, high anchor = 2.66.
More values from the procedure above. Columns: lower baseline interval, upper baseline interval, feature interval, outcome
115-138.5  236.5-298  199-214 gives -3.5 yr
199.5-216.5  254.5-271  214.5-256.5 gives -2.4 yr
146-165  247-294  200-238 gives -4.5 yr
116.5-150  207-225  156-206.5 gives -3.2 yr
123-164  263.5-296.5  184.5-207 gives -3.4 yr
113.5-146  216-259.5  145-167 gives -4.1 yr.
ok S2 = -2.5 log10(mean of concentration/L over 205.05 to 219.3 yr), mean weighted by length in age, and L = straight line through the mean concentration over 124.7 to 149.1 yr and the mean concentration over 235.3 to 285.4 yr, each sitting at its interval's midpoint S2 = -0.170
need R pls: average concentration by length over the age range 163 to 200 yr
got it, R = 2.74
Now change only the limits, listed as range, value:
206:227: 2.97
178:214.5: 2.84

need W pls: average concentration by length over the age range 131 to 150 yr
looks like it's 2.31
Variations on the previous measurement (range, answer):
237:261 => 2.83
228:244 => 3.03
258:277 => 2.67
